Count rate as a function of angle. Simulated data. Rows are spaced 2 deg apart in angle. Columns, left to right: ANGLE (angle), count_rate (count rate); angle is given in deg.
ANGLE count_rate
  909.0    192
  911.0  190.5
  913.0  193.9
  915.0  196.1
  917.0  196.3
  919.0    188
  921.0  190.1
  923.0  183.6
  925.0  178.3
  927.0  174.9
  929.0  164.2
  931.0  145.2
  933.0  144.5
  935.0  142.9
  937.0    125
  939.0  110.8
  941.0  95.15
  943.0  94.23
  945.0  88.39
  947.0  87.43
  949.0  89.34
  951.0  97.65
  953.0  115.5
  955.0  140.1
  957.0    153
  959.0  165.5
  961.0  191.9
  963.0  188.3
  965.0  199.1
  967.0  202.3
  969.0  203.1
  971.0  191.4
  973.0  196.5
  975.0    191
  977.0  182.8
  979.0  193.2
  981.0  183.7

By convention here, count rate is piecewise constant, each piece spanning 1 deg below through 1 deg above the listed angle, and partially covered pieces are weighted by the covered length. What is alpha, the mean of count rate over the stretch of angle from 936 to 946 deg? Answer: 103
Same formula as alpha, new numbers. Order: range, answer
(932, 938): 137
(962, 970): 198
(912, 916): 195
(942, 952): 91.4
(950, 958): 127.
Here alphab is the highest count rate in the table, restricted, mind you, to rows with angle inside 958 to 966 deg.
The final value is 199.1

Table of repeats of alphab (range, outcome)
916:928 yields 196.3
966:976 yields 203.1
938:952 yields 110.8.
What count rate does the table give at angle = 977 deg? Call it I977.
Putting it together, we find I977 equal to 182.8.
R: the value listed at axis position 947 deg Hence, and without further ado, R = 87.43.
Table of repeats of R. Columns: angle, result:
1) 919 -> 188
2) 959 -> 165.5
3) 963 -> 188.3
